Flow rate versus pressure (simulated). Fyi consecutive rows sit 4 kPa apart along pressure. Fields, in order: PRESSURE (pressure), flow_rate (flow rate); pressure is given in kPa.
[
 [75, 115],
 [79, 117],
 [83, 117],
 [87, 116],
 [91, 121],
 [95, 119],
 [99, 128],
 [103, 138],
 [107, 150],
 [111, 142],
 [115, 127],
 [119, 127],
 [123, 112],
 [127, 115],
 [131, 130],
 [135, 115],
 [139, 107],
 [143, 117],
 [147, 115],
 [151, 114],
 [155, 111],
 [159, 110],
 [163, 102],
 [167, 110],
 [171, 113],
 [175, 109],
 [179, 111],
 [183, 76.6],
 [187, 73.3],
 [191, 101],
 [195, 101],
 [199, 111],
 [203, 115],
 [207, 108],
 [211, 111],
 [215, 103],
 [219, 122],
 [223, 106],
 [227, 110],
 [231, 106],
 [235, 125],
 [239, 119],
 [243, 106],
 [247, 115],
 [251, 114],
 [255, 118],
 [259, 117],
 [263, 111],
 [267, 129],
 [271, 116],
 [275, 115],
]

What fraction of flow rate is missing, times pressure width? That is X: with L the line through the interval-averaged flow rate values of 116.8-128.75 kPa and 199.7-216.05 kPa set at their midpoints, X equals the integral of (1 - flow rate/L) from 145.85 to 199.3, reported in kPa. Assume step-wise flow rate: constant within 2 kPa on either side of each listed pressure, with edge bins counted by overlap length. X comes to 4.5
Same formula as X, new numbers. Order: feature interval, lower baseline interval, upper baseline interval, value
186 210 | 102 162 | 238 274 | 3.1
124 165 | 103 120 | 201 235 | 5.0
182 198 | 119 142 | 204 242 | 3.3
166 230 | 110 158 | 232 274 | 6.9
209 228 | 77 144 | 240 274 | 1.2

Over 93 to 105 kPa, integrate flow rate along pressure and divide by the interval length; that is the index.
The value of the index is 128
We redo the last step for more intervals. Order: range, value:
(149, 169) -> 109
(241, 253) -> 112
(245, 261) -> 116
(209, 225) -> 110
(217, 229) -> 113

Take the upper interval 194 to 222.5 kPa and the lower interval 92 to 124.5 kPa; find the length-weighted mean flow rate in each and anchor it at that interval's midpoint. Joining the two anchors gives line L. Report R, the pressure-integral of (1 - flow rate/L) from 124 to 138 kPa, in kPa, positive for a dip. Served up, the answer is 0.8 kPa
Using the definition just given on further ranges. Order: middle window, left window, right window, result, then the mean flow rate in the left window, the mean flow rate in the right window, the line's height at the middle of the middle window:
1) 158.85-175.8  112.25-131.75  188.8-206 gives 0.64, 122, 107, 113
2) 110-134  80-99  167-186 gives -2.49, 119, 102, 113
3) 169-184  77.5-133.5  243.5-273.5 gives 2.14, 126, 117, 121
